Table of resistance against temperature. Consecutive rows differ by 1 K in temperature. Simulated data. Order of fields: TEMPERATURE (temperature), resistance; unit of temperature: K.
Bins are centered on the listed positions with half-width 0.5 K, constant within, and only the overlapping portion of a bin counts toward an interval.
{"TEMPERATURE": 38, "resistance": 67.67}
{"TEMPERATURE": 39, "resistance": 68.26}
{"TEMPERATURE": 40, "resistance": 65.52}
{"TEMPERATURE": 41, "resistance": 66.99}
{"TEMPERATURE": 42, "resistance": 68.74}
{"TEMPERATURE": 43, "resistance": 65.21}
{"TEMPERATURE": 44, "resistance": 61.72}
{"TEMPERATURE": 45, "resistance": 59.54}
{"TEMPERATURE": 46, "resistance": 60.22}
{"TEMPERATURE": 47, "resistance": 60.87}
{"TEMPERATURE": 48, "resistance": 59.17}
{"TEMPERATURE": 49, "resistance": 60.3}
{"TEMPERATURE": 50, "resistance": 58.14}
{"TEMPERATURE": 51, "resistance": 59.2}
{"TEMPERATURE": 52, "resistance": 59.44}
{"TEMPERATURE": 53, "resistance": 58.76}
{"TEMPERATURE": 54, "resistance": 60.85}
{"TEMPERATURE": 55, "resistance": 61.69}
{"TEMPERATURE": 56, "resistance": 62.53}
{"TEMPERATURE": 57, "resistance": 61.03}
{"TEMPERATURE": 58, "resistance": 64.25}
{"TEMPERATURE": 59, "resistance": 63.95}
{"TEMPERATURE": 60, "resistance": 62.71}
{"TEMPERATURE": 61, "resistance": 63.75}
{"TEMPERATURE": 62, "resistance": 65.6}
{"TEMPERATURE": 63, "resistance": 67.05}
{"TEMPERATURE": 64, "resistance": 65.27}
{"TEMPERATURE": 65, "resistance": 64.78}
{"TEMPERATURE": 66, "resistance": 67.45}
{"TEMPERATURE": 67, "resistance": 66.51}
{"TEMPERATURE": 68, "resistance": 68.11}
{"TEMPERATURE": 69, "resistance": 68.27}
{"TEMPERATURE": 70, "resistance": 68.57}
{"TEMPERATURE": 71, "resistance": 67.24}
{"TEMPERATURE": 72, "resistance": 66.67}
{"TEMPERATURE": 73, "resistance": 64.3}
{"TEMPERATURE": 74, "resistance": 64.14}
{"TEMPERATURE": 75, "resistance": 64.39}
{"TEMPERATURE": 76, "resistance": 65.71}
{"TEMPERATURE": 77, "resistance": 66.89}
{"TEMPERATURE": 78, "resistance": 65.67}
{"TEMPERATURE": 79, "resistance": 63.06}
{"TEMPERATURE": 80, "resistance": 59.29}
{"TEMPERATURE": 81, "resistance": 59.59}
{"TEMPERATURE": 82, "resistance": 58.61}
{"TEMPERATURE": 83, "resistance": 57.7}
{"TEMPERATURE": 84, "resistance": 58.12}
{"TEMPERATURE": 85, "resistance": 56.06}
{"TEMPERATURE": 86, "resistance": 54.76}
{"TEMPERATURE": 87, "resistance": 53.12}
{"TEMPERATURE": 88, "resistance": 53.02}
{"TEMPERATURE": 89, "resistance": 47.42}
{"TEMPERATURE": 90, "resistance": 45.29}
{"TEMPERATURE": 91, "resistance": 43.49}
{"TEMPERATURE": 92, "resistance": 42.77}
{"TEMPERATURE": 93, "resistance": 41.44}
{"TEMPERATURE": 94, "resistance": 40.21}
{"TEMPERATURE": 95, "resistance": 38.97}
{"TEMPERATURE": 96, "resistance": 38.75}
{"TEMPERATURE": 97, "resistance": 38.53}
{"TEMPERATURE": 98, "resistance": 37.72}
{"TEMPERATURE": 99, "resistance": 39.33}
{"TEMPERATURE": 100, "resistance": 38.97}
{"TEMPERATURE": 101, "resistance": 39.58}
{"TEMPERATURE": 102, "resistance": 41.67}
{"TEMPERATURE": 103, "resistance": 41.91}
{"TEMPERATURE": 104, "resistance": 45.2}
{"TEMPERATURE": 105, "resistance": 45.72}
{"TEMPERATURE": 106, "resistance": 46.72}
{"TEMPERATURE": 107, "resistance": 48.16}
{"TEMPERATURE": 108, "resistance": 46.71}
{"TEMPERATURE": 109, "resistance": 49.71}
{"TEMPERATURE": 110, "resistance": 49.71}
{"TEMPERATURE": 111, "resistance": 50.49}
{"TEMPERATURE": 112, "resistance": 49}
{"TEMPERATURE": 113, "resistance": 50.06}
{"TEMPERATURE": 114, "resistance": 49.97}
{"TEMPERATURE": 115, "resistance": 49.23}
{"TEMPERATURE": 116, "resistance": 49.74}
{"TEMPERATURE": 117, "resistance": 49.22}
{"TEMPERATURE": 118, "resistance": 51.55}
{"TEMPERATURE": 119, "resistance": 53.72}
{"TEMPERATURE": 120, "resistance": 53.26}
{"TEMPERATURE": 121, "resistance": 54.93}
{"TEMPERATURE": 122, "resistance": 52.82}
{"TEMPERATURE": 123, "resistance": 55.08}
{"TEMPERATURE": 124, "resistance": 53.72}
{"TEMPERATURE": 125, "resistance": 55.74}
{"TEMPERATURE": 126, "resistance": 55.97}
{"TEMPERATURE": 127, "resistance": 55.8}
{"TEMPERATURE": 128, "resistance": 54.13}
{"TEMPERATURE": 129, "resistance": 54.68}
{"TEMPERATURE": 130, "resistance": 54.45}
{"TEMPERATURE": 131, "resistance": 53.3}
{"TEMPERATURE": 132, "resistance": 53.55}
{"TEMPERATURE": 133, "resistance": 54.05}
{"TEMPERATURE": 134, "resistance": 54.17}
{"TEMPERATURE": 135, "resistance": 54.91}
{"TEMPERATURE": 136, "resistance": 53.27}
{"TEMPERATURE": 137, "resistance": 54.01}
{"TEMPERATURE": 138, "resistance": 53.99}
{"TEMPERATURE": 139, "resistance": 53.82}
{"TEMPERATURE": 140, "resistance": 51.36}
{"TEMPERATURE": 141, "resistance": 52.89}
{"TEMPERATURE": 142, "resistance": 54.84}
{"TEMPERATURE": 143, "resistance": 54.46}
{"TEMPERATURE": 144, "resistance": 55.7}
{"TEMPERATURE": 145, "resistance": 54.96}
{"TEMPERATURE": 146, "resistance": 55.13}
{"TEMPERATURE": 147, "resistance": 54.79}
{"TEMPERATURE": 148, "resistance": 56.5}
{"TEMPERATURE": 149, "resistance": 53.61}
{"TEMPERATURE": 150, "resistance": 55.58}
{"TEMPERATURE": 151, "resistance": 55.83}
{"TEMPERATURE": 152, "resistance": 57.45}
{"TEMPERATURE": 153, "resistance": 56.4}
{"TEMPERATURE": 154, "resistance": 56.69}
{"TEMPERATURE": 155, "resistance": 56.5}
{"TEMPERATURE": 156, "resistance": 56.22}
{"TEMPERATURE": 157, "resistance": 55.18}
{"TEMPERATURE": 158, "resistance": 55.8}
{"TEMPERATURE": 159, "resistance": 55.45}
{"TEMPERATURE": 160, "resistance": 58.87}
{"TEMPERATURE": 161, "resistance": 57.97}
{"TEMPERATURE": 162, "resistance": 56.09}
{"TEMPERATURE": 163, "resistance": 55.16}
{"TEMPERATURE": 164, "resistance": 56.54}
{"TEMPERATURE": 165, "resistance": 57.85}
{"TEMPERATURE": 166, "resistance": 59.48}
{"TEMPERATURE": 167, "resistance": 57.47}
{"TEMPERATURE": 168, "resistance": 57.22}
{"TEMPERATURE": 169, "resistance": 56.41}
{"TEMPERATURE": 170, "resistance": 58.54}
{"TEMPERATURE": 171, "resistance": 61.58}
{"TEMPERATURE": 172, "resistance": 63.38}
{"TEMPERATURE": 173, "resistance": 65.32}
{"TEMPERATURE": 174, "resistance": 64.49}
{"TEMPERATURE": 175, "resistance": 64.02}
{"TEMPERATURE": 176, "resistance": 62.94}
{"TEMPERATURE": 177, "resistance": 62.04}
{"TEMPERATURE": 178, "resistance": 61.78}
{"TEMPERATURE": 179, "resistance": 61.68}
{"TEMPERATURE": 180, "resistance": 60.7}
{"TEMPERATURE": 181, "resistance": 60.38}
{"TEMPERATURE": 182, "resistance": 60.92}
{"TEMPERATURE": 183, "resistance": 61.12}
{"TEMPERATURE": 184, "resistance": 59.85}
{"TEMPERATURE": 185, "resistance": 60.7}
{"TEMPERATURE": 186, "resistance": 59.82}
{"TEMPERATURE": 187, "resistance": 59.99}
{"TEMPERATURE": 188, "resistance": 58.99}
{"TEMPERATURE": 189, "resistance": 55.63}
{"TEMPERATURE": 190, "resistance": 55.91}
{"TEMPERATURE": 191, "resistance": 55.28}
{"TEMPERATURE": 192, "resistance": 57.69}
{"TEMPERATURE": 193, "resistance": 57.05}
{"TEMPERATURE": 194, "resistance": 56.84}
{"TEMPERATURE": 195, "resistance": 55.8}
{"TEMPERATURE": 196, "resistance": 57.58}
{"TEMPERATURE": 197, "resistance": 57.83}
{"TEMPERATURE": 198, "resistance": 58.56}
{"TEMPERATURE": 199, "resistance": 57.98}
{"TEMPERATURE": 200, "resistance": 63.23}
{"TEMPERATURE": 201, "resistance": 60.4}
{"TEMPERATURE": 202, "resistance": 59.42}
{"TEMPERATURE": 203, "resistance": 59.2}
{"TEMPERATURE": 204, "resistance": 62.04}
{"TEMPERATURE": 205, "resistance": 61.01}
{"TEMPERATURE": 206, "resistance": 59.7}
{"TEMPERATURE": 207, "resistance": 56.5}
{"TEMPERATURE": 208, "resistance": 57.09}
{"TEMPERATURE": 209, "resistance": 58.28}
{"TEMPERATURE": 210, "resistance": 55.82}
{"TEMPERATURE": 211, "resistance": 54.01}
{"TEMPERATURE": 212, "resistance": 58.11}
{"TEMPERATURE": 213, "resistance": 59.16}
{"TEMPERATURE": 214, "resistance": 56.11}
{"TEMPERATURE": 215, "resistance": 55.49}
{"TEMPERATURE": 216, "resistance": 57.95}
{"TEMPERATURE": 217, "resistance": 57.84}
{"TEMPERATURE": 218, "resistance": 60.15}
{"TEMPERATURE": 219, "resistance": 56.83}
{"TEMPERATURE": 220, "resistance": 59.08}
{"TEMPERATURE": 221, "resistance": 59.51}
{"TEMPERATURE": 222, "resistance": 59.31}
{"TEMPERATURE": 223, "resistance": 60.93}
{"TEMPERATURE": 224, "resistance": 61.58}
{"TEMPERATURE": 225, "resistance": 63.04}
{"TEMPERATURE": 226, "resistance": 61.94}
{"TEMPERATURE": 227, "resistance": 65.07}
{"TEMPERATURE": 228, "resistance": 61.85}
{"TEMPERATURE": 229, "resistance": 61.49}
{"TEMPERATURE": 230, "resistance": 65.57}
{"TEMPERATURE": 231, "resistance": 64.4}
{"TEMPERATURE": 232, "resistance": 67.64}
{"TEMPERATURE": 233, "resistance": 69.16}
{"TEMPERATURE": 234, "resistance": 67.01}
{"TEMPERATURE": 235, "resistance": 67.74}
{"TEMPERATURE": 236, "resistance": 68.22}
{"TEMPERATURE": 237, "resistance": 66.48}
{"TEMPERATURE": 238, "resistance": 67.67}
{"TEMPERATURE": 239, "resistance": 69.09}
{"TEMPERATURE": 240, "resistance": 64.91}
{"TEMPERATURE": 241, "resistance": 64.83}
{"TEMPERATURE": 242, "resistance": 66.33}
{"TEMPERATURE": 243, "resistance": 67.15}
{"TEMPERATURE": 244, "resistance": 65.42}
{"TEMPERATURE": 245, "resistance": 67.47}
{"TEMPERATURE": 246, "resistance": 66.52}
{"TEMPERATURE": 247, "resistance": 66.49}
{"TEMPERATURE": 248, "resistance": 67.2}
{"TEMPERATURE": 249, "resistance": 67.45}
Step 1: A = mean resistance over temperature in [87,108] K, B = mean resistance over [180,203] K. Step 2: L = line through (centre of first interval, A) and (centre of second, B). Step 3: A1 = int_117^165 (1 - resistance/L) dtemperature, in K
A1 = -4.41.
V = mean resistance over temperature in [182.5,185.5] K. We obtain 60.6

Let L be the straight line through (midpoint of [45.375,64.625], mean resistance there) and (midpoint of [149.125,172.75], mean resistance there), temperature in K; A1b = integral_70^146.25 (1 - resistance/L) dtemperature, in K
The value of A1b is 9.4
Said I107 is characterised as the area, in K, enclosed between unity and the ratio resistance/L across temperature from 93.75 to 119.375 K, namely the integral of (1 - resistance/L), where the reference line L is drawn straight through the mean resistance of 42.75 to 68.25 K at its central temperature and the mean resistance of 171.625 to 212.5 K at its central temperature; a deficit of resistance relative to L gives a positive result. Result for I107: 6.7 K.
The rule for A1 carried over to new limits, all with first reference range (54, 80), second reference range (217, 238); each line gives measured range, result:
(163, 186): 1.2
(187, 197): 1.1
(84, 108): 7.4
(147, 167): 2.4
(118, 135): 2.7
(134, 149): 2.3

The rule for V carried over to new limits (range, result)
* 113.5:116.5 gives 49.6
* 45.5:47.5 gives 60.5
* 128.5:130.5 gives 54.6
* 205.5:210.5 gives 57.5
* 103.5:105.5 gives 45.5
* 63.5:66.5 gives 65.8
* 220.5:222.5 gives 59.4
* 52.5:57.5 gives 61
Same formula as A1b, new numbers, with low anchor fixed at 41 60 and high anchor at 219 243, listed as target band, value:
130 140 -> 1.45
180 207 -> 2.05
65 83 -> -0.81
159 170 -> 1.05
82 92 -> 1.64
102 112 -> 2.48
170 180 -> 0.13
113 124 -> 1.88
